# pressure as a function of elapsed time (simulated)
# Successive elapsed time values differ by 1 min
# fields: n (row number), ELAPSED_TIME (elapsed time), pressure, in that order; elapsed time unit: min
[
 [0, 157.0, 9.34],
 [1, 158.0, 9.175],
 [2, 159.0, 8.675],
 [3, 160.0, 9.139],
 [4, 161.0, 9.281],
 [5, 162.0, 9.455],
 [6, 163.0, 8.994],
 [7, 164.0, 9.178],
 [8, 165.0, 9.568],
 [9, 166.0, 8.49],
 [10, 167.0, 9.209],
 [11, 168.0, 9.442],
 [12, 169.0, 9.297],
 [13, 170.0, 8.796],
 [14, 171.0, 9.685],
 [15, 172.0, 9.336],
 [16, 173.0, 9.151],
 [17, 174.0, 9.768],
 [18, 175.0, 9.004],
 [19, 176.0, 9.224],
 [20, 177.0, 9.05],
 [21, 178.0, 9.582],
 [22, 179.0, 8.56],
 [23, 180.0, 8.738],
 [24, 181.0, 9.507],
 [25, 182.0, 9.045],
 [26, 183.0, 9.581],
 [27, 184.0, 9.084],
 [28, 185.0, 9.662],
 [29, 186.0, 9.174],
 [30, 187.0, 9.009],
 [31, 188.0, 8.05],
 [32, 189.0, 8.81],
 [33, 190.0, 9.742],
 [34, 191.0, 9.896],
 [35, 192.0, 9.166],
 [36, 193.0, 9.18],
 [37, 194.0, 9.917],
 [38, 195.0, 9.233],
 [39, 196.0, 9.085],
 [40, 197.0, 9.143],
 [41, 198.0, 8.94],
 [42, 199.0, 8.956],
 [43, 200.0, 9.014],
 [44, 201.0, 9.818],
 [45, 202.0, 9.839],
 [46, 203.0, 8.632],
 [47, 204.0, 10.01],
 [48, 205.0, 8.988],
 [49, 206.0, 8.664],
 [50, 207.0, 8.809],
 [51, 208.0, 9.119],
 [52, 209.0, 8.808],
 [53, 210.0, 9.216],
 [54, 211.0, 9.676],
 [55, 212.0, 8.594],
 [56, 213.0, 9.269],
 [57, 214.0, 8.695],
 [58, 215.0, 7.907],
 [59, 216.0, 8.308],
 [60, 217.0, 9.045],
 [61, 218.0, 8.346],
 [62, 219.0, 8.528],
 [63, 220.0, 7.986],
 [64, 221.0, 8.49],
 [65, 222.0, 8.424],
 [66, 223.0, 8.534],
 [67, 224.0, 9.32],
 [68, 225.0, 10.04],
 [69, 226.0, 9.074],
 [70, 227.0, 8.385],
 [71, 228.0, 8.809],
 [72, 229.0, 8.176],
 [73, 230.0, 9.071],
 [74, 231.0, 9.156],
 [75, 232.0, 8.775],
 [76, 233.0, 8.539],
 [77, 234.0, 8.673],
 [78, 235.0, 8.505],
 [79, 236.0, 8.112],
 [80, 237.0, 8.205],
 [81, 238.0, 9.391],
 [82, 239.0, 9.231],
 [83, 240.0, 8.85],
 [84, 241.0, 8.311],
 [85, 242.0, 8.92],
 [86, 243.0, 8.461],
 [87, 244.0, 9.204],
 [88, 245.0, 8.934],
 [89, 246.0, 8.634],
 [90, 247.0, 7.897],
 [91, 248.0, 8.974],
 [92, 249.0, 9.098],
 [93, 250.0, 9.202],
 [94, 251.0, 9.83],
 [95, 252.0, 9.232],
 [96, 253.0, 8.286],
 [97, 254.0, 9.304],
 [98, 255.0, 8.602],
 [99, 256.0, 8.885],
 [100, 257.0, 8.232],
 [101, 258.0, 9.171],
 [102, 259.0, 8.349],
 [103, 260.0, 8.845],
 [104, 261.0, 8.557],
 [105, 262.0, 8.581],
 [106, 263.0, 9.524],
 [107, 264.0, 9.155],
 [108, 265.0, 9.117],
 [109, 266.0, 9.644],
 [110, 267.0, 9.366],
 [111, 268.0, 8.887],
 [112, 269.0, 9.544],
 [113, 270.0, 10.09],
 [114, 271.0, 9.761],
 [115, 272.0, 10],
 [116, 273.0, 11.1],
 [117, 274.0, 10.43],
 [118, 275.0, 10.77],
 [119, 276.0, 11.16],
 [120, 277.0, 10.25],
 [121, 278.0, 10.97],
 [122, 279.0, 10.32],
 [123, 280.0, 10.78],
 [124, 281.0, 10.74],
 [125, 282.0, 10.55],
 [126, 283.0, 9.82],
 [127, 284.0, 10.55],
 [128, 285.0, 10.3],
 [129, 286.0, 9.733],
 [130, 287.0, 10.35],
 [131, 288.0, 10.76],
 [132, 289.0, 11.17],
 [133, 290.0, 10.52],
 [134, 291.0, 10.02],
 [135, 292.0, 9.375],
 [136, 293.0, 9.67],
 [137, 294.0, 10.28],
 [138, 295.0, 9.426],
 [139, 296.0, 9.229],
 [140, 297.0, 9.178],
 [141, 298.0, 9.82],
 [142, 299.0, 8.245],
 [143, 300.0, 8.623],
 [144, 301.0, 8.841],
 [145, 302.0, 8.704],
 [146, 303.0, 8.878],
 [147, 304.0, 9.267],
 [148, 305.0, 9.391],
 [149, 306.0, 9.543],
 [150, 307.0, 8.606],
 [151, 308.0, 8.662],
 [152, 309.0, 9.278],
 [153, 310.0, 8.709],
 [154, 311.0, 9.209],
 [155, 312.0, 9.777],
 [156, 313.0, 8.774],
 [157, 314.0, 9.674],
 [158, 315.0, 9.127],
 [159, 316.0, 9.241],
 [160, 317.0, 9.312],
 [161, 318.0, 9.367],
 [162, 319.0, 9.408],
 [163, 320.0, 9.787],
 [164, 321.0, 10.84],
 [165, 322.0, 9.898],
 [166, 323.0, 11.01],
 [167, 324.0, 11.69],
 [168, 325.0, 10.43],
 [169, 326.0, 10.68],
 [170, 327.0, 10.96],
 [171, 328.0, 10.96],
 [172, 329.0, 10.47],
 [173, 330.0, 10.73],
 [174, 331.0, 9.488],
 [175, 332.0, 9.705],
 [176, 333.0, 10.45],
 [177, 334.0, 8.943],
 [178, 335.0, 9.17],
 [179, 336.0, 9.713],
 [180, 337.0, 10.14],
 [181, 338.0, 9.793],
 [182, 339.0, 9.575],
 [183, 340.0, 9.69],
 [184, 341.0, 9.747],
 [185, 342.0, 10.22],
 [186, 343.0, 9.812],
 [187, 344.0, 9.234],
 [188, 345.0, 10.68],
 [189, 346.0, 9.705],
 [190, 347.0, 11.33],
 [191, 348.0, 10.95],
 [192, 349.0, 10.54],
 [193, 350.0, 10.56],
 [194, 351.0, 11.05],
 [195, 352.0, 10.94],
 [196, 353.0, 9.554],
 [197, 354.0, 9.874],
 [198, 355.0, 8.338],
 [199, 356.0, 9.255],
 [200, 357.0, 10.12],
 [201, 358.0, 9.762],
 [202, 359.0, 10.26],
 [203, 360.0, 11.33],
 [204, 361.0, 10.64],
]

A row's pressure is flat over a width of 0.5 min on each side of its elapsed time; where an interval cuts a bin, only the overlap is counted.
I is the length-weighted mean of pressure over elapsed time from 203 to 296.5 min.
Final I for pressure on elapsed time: 9.27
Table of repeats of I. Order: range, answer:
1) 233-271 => 8.92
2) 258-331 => 9.78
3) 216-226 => 8.74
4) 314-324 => 9.87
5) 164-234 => 9.04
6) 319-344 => 10.1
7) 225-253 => 8.81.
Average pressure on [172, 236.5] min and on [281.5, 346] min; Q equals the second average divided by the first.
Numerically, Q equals 1.1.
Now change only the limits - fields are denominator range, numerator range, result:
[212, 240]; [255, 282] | 1.11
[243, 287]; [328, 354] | 1.06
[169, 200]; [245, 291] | 1.05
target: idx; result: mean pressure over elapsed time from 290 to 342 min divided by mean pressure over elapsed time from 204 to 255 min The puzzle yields 1.10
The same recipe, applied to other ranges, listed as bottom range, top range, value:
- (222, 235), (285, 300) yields 1.11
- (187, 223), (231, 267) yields 0.99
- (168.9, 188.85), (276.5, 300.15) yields 1.10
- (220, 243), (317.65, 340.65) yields 1.16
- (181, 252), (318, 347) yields 1.13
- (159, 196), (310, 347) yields 1.08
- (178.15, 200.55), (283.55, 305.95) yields 1.05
